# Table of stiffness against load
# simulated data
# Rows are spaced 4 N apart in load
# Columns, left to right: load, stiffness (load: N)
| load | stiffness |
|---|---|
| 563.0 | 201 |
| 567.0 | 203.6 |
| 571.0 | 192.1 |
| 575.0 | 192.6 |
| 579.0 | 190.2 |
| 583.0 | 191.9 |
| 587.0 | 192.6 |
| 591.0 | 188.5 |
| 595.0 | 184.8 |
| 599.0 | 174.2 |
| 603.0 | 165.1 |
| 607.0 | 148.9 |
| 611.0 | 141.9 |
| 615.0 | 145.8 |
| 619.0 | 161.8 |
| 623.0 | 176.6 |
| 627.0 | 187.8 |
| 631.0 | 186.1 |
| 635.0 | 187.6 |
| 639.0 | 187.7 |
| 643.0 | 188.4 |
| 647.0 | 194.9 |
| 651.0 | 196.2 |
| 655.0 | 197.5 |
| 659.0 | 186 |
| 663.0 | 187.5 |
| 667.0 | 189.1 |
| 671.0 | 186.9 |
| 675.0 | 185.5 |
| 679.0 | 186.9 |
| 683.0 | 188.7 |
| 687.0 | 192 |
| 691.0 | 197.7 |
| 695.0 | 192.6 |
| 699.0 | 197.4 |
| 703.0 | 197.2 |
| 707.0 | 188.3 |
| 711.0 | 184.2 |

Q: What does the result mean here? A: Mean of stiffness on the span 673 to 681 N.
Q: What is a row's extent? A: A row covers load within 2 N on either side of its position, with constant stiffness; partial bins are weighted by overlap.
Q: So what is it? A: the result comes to 186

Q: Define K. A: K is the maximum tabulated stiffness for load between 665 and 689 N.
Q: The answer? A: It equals 192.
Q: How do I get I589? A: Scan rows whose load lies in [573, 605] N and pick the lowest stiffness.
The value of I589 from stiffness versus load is 165.1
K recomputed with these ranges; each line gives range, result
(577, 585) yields 191.9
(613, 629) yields 187.8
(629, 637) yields 187.6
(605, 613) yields 148.9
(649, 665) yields 197.5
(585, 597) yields 192.6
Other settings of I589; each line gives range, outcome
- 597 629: 141.9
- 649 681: 185.5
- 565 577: 192.1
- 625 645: 186.1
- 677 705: 186.9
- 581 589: 191.9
